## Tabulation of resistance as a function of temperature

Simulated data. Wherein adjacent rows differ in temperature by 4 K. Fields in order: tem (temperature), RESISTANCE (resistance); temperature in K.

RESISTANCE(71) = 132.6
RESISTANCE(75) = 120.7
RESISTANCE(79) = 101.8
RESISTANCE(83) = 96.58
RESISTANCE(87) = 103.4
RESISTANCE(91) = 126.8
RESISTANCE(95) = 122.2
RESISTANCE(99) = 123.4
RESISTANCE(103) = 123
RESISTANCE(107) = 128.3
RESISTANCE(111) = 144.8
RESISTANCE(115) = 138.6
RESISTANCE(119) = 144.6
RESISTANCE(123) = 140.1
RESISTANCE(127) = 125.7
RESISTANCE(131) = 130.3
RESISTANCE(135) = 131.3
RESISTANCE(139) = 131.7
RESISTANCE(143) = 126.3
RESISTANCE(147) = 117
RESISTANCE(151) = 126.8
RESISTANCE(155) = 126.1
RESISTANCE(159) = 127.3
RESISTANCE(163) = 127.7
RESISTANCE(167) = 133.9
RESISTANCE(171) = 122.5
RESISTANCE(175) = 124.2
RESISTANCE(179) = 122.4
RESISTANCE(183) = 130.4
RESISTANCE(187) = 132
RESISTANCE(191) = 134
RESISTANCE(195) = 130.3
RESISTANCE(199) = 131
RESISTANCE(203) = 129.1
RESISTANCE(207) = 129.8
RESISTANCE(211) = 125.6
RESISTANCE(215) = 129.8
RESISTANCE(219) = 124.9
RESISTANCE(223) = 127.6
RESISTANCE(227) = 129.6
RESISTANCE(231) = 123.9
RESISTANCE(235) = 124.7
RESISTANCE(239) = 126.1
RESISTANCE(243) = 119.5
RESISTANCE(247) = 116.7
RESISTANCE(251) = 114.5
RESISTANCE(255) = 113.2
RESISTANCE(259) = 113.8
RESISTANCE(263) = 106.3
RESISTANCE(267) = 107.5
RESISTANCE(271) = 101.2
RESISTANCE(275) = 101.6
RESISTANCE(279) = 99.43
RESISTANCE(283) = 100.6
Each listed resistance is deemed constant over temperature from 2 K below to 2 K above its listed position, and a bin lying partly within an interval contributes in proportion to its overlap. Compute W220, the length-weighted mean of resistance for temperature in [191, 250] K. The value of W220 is 126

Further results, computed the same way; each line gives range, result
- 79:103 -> 114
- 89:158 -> 130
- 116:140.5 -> 134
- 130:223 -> 128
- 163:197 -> 129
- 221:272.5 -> 117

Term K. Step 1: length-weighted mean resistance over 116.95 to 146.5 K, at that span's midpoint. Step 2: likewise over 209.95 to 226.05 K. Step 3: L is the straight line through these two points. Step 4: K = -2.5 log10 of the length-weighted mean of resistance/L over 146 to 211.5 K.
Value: 0.01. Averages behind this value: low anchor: 132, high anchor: 127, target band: 128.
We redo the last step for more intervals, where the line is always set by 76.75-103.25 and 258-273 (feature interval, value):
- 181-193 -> -0.20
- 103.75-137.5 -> -0.20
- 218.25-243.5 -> -0.16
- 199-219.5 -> -0.18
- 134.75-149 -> -0.13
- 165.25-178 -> -0.15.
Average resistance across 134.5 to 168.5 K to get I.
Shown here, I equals 127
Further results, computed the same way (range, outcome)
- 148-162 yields 126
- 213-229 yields 128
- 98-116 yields 132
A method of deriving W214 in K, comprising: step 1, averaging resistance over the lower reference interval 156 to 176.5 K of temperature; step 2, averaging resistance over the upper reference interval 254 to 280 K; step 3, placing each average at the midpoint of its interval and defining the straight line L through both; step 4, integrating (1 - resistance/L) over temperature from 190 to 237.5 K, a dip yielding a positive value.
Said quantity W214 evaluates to -4.5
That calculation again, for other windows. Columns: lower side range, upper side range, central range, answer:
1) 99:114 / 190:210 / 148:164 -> 0.6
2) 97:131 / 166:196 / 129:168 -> 0.9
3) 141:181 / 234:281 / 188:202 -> -1.3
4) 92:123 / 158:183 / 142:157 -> 0.5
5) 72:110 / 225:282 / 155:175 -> -2.0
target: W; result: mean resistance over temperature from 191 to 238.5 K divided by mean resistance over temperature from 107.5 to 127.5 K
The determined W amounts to 0.92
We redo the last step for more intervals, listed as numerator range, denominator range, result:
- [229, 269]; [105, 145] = 0.87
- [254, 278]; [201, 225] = 0.83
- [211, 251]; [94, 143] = 0.94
